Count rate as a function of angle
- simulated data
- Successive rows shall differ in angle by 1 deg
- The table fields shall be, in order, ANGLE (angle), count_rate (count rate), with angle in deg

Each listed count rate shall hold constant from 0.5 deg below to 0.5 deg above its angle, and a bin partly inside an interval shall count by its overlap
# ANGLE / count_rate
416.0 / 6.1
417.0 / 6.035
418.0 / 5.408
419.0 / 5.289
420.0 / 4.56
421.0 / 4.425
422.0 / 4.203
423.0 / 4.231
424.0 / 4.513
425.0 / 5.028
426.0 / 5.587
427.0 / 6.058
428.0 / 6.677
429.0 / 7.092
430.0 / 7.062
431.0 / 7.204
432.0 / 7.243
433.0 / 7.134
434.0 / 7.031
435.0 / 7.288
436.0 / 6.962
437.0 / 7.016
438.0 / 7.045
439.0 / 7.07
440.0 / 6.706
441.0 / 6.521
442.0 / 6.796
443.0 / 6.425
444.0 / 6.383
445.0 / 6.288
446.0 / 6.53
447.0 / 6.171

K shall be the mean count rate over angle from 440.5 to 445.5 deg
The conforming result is 6.48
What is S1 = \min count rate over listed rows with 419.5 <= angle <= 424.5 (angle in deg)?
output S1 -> 4.203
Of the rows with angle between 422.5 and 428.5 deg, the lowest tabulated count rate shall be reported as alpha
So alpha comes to 4.231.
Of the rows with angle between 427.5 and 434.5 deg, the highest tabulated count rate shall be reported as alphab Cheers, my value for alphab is 7.243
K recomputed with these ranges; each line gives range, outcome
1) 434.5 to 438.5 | 7.08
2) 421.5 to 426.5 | 4.71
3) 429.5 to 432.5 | 7.17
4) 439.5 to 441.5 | 6.61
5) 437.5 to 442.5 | 6.83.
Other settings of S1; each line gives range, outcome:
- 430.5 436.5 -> 6.962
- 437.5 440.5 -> 6.706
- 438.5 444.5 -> 6.383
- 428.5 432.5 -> 7.062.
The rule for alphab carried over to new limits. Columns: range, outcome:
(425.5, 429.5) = 7.092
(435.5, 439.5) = 7.07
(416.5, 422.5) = 6.035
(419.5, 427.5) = 6.058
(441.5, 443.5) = 6.796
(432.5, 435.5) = 7.288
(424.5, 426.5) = 5.587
